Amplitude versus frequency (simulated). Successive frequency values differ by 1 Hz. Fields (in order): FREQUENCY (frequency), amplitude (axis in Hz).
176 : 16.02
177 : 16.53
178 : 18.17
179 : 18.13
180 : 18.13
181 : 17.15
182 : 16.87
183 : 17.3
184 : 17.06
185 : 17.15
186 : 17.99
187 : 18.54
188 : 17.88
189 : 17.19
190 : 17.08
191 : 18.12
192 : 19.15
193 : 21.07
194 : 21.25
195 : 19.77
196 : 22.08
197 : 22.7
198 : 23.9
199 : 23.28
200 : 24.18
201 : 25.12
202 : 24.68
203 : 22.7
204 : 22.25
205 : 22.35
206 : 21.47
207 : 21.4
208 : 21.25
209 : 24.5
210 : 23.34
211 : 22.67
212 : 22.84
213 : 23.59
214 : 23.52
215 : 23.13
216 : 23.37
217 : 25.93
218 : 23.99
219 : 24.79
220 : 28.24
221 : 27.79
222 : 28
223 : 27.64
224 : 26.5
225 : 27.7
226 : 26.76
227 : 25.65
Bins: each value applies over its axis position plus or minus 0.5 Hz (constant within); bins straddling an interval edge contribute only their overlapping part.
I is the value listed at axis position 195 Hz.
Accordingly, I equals 19.77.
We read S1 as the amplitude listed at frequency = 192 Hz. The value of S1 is 19.15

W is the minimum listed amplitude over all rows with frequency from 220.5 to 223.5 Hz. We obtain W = 27.64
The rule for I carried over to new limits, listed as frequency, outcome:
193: 21.07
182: 16.87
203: 22.7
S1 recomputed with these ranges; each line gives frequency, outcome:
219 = 24.79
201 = 25.12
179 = 18.13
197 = 22.7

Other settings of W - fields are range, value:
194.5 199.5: 19.77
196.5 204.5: 22.25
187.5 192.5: 17.08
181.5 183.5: 16.87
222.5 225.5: 26.5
